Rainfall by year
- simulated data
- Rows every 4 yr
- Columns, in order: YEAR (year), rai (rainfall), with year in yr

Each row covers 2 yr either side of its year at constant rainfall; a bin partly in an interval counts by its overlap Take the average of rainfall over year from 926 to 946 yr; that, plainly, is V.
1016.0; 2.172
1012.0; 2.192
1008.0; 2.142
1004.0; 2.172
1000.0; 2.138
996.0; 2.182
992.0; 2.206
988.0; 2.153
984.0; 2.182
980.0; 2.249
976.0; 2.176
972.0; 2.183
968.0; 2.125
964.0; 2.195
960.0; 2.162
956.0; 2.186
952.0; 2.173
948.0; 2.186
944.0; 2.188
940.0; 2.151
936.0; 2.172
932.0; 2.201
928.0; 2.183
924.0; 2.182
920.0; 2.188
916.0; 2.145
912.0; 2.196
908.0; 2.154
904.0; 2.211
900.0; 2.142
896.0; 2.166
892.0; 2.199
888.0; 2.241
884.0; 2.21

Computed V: 2.18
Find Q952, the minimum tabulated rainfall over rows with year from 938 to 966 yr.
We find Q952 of 2.151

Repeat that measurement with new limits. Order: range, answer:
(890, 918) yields 2.142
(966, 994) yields 2.125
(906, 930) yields 2.145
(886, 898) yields 2.166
